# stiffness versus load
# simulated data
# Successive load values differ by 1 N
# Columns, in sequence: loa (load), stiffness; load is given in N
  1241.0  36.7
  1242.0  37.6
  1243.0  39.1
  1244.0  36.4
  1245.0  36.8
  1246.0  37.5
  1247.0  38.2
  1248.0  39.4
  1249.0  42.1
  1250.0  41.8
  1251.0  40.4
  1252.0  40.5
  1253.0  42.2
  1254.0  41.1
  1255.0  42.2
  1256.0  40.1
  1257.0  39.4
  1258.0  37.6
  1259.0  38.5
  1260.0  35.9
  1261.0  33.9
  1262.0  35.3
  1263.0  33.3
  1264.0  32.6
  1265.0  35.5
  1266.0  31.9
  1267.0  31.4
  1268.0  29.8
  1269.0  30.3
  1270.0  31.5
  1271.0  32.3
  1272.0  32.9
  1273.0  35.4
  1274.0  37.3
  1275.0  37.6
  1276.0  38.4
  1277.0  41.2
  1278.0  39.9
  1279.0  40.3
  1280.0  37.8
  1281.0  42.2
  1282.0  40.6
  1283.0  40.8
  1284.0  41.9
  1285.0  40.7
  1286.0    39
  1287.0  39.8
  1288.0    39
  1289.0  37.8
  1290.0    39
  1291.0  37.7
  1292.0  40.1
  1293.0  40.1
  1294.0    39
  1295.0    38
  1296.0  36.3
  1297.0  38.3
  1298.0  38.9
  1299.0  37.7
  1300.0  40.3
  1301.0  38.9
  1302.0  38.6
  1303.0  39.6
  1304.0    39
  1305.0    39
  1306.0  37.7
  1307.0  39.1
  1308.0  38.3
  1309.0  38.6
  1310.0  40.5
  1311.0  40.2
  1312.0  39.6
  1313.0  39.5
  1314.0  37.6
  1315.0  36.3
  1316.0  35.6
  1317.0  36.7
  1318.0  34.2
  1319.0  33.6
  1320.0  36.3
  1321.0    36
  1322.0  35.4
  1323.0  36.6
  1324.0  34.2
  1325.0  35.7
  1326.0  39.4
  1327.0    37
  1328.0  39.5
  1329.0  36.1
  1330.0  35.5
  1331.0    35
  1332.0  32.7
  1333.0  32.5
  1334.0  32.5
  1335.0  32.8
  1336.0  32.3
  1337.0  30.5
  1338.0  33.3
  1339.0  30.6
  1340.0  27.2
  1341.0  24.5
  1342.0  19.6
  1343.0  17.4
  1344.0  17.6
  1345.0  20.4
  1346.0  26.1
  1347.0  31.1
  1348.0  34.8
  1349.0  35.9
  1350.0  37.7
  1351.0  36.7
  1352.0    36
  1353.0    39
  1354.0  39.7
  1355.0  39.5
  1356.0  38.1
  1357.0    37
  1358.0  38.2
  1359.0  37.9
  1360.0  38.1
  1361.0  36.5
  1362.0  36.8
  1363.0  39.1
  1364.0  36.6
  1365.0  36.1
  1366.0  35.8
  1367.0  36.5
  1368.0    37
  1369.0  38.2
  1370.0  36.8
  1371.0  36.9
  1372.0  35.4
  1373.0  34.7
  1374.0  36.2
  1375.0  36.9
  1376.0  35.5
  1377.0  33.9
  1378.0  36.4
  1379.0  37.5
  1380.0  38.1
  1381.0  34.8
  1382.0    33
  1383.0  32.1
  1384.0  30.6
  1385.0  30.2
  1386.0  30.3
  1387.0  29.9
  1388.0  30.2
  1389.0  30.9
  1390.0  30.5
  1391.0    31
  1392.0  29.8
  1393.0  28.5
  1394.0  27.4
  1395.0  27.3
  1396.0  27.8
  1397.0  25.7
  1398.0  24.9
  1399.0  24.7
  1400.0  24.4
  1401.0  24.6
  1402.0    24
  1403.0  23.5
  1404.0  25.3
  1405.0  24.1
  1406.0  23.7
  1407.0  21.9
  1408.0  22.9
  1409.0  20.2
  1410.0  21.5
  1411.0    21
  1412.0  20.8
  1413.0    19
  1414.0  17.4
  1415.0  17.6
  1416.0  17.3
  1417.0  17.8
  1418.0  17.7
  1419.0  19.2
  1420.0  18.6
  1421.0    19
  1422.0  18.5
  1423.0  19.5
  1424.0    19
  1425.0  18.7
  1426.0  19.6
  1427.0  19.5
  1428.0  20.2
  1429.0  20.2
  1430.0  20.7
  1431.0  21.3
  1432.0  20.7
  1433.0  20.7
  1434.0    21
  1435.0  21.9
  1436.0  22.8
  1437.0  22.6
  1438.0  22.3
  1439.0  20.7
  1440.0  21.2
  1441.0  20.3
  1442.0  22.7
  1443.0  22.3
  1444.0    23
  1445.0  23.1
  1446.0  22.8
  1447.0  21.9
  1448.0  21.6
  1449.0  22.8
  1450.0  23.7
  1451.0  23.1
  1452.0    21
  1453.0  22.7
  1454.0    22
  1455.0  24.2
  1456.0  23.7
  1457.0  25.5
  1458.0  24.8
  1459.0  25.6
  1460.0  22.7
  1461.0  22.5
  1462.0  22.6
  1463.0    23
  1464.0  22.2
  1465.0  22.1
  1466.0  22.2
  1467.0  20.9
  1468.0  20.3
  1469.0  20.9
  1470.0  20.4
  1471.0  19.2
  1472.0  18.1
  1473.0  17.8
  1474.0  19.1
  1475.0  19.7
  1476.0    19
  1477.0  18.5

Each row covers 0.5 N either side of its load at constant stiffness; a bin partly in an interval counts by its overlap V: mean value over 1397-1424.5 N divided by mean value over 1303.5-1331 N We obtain 0.6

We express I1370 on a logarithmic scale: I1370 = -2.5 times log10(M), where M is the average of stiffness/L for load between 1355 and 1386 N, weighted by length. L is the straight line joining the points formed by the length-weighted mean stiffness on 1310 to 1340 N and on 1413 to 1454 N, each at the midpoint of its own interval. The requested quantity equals -0.23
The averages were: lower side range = 35.4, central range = 36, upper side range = 20.7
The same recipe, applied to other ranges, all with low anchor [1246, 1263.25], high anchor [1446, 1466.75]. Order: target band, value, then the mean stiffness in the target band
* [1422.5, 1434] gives 0.25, 20.1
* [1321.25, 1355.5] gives -0.01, 32.5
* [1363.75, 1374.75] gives -0.21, 36.4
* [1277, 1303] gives -0.09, 39.3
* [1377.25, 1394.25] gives -0.12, 31.9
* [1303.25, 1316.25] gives -0.12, 38.6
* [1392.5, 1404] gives 0.08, 25.7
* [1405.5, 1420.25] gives 0.31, 19.8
